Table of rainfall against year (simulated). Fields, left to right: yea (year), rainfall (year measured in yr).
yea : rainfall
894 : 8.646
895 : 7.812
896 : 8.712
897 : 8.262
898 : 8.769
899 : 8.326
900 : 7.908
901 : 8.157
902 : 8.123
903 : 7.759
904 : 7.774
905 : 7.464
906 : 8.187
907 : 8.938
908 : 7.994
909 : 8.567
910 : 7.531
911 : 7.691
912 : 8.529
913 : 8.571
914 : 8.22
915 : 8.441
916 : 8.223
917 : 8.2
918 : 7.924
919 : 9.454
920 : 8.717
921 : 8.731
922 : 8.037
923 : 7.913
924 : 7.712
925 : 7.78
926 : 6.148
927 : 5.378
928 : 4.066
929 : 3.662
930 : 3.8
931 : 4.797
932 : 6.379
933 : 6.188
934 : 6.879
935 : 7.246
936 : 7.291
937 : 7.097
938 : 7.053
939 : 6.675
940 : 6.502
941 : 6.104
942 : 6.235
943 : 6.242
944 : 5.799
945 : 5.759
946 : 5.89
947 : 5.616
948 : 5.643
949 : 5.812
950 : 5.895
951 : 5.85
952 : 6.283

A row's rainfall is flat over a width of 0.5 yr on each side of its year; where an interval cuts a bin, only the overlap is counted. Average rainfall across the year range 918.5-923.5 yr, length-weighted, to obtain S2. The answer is 8.57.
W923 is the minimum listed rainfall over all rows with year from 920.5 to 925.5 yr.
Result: 7.712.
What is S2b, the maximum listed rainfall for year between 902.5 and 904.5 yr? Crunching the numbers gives 7.774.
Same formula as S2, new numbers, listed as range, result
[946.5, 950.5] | 5.74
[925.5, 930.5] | 4.61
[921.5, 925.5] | 7.86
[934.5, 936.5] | 7.27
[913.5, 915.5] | 8.33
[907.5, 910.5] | 8.03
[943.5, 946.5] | 5.82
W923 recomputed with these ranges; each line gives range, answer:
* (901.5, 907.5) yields 7.464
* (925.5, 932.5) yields 3.662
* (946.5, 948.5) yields 5.616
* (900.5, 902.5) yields 8.123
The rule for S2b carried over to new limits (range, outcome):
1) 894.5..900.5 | 8.769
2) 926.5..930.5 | 5.378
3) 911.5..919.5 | 9.454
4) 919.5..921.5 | 8.731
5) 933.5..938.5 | 7.291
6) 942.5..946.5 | 6.242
